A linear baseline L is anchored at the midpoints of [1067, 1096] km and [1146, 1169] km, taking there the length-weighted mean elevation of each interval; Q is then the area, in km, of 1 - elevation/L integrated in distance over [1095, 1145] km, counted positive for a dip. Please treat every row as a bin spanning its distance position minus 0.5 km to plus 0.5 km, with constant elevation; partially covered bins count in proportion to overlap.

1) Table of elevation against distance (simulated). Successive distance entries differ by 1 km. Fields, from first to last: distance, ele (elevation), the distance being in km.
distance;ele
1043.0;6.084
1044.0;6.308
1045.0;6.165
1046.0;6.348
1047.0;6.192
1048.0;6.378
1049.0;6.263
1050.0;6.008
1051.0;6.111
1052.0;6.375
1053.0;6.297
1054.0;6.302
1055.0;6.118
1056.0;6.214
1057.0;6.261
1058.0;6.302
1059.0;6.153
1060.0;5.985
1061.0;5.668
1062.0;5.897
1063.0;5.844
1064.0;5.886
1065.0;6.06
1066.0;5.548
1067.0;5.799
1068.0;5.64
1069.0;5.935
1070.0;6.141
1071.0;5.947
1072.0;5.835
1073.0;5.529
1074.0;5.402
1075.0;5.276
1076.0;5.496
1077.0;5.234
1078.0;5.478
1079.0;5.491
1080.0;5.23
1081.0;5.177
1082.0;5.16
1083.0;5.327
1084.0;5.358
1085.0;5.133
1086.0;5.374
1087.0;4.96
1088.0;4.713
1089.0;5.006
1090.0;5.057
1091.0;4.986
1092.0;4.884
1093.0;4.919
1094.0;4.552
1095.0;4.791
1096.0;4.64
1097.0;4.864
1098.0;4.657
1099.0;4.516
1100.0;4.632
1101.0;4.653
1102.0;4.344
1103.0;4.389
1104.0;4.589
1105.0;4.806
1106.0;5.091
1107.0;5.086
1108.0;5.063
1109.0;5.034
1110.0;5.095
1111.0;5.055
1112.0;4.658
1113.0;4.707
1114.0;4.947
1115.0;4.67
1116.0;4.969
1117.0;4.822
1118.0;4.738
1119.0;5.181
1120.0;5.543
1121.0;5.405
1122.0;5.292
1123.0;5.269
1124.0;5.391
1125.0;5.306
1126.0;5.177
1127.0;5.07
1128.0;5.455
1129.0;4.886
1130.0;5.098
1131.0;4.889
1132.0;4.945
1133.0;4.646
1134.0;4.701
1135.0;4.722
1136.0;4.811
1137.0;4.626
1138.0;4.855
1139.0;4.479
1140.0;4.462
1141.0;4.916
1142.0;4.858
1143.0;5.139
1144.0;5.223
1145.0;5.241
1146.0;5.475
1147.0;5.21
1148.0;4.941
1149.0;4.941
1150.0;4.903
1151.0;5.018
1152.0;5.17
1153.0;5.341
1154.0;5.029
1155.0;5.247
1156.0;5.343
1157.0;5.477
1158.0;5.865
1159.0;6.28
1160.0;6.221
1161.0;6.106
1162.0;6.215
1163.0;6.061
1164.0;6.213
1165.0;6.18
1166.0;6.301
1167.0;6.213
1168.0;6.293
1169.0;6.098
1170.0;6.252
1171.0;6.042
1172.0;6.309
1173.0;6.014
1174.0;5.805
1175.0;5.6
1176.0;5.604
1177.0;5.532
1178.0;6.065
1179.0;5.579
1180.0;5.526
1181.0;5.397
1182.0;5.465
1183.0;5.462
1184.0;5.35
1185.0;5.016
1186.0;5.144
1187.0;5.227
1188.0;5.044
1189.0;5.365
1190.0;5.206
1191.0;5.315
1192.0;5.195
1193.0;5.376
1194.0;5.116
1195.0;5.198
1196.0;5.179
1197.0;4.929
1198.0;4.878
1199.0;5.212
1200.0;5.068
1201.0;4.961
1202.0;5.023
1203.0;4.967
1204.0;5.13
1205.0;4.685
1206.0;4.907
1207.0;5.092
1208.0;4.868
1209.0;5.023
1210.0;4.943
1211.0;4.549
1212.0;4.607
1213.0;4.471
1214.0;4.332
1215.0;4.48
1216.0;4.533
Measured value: 5.2 km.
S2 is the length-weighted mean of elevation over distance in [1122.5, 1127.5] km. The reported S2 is 5.24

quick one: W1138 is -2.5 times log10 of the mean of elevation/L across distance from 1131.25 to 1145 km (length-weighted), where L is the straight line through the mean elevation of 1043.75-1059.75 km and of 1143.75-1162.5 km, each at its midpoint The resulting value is 0.15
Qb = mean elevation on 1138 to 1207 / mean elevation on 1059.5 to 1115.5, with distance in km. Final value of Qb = 1.04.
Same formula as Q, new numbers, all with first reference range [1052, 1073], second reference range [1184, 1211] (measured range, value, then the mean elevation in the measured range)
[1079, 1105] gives 4.1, 4.89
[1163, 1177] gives -2.1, 6.05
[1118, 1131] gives 0.8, 5.22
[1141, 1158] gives 0.7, 5.17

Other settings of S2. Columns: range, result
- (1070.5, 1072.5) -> 5.89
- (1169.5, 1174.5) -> 6.08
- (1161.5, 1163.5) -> 6.14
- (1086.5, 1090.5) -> 4.93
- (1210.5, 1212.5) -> 4.58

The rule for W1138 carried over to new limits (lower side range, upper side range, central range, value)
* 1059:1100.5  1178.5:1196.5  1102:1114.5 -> 0.099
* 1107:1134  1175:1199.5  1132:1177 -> -0.056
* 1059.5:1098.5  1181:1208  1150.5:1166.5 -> -0.109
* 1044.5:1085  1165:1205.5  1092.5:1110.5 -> 0.199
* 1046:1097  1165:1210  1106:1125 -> 0.097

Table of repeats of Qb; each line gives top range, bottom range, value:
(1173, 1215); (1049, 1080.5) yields 0.88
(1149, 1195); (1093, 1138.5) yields 1.15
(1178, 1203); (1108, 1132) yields 1.03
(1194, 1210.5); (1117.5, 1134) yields 0.98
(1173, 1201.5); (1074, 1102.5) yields 1.06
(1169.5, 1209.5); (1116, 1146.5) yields 1.06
